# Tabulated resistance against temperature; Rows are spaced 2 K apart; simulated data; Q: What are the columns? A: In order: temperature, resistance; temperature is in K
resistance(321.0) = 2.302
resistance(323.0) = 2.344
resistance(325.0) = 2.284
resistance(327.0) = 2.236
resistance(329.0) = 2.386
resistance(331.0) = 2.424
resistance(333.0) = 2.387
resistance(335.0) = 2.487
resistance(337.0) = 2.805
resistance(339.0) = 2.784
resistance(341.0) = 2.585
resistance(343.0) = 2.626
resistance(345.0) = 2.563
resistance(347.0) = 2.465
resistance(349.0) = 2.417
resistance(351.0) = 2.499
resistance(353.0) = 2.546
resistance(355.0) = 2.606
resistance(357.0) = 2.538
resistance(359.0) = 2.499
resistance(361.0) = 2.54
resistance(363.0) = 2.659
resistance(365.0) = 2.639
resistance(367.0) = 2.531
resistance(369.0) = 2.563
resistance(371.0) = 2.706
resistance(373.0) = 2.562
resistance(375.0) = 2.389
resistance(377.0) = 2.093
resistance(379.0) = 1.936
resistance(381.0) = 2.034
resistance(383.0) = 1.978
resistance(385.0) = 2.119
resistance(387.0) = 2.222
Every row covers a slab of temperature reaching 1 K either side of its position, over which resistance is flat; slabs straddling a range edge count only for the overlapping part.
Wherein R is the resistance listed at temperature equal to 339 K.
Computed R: 2.784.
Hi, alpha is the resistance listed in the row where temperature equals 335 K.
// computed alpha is 2.487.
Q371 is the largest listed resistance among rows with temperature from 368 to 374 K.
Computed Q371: 2.706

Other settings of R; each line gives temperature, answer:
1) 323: 2.344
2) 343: 2.626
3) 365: 2.639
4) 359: 2.499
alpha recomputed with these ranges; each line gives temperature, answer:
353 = 2.546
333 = 2.387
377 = 2.093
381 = 2.034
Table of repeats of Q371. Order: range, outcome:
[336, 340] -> 2.805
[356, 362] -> 2.54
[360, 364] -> 2.659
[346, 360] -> 2.606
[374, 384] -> 2.389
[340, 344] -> 2.626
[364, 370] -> 2.639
